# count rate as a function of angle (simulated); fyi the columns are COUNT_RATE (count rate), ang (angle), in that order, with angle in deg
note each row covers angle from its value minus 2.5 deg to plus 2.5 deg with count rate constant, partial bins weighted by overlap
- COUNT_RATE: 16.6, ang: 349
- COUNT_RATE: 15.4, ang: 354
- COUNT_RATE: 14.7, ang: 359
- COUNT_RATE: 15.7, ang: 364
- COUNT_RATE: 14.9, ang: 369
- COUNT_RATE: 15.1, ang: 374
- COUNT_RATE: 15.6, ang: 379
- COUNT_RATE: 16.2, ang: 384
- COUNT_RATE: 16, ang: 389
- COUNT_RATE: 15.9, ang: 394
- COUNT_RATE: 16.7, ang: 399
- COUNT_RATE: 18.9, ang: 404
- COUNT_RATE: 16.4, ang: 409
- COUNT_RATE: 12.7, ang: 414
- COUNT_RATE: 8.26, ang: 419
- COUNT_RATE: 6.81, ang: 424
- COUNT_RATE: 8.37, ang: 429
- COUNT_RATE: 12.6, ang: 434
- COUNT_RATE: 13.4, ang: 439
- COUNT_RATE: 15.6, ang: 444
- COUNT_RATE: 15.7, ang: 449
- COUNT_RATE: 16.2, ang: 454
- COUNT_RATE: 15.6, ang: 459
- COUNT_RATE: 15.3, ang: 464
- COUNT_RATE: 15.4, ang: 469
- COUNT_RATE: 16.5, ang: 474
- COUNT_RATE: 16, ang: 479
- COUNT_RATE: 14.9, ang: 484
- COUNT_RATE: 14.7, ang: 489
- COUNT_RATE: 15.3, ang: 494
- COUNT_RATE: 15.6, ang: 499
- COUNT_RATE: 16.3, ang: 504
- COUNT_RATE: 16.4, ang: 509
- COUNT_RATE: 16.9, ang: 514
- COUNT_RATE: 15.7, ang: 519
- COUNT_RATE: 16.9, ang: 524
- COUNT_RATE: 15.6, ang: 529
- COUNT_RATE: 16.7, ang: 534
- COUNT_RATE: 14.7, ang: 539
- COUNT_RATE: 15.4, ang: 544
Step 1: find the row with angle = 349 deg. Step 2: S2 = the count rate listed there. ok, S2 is 16.6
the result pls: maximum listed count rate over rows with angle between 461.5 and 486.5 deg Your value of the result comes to 16.5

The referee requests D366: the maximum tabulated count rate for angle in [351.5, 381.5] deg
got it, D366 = 15.7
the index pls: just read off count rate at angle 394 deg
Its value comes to 15.9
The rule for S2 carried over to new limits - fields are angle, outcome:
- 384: 16.2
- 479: 16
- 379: 15.6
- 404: 18.9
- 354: 15.4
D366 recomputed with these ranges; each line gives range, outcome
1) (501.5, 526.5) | 16.9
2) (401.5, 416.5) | 18.9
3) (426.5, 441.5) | 13.4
